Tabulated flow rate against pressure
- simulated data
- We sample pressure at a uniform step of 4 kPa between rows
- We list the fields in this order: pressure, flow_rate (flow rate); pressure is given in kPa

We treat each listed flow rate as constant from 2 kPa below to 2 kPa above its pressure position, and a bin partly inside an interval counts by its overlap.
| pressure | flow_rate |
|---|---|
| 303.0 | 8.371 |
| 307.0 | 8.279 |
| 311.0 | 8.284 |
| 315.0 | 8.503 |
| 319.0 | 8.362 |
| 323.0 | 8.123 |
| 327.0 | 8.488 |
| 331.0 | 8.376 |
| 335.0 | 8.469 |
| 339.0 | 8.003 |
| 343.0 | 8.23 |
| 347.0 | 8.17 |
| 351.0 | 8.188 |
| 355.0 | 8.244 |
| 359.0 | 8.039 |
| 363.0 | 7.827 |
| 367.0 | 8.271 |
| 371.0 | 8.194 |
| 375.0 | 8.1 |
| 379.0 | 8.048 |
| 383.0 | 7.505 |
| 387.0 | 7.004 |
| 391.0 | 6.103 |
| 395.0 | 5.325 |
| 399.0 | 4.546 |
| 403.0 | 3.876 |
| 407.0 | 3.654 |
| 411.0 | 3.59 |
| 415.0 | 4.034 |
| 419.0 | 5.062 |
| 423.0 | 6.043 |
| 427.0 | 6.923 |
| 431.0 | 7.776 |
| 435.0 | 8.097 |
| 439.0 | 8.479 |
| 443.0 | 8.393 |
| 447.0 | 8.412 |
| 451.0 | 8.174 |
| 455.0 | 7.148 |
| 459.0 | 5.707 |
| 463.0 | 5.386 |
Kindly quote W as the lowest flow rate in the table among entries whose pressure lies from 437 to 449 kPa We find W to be 8.393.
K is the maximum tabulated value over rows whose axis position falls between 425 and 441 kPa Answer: 8.479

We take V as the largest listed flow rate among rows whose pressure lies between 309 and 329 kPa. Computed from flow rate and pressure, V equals 8.503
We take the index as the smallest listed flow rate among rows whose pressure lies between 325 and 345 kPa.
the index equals 8.003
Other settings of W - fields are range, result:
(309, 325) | 8.123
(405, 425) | 3.59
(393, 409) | 3.654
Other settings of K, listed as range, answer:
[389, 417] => 6.103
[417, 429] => 6.923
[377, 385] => 8.048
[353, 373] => 8.271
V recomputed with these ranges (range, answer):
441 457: 8.412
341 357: 8.244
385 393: 7.004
